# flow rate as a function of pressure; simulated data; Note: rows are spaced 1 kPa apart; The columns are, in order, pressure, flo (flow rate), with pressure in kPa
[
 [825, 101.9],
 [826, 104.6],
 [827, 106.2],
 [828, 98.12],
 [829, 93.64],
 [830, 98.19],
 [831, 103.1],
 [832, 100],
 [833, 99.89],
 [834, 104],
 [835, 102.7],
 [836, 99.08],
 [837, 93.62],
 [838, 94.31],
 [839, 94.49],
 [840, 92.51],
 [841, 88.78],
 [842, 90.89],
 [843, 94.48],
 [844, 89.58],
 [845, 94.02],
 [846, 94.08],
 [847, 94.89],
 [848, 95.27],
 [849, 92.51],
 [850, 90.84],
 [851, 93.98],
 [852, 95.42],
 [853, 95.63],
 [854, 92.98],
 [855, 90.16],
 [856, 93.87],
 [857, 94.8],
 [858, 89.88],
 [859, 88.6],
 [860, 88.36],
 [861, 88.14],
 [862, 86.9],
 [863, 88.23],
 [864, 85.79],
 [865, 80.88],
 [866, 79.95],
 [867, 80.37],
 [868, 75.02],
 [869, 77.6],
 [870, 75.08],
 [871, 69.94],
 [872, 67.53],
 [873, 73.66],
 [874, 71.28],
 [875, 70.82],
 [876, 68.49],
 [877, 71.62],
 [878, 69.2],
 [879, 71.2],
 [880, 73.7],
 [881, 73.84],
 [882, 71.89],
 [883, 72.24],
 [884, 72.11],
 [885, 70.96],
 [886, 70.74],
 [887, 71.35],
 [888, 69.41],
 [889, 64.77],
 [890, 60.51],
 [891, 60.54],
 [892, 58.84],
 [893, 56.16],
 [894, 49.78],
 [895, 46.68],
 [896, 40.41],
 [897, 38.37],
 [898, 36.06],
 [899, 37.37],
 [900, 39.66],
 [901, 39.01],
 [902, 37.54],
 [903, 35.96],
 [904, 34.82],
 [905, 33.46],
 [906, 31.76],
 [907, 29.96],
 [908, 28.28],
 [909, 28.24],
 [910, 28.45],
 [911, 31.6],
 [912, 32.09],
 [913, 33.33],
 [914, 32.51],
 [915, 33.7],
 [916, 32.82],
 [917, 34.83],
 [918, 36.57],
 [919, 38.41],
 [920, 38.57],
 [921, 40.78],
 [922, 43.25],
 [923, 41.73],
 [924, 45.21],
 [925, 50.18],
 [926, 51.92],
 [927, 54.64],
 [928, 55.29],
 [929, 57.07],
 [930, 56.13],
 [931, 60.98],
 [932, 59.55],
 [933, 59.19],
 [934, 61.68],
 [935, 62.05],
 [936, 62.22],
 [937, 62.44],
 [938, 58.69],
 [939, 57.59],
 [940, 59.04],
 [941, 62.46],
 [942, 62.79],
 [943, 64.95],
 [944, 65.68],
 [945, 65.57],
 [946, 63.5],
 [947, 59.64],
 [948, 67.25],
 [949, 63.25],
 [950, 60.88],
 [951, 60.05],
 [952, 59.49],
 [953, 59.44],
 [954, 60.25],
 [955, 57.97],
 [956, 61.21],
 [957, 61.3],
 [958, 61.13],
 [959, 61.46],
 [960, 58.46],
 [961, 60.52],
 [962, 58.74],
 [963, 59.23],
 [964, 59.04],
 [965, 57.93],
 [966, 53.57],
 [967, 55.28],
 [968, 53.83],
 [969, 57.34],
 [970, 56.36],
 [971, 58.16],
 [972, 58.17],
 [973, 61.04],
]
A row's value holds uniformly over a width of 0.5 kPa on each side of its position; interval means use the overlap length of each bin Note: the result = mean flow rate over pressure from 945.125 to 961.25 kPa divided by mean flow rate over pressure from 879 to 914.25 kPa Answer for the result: 1.3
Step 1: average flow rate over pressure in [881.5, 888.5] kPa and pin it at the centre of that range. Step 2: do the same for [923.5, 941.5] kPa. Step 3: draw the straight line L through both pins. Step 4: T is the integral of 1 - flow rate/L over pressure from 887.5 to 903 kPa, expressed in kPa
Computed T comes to 4.5 kPa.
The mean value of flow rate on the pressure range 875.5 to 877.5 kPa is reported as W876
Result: 70.1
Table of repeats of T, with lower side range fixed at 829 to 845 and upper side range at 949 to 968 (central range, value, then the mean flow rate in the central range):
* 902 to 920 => 9.9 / 33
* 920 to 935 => 3.5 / 52.5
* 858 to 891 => 3.9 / 75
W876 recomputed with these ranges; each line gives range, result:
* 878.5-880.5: 72.5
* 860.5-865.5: 86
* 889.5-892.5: 60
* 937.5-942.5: 60.1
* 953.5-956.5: 59.8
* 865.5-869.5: 78.2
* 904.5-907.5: 31.7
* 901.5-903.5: 36.8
